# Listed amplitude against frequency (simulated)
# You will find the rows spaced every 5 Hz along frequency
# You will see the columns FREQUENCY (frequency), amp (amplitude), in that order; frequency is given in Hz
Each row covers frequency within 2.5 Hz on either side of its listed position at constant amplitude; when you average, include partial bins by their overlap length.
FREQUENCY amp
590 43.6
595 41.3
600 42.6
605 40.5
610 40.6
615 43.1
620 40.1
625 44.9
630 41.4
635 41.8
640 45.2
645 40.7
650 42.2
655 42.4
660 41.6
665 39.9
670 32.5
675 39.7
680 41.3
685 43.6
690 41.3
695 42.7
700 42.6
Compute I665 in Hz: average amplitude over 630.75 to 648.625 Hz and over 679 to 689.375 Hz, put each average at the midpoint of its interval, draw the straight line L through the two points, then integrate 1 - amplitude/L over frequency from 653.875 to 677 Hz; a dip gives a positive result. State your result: 1.9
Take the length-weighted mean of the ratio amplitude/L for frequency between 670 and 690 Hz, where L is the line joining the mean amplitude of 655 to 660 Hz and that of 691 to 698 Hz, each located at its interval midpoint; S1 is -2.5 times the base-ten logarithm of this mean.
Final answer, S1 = 0.05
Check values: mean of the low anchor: 42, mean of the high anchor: 42.4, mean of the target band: 40.4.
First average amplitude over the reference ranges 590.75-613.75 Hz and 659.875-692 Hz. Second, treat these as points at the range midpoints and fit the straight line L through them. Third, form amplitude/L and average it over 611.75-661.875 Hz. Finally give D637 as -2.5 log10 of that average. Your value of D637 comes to -0.04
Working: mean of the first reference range 41.5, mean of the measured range 42.3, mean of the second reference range 39.8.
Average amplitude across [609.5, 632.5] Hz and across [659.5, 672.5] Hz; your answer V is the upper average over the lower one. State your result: 0.89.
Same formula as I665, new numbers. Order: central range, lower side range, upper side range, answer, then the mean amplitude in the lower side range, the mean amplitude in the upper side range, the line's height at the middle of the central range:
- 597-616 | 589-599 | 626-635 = 0.29 Hz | 42.3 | 42.1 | 42.2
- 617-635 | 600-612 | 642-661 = -0.33 Hz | 41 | 41.8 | 41.3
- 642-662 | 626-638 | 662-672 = -1.45 Hz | 42.2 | 36.7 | 39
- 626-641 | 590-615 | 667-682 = -1.04 Hz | 41.7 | 37.8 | 40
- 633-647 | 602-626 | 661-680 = -0.90 Hz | 41.7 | 38.2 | 40.1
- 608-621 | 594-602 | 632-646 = 0.27 Hz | 42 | 42.7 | 42.3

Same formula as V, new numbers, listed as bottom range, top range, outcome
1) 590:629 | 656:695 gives 0.96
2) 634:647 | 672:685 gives 0.95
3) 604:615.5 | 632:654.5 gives 1.03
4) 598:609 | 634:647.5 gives 1.03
